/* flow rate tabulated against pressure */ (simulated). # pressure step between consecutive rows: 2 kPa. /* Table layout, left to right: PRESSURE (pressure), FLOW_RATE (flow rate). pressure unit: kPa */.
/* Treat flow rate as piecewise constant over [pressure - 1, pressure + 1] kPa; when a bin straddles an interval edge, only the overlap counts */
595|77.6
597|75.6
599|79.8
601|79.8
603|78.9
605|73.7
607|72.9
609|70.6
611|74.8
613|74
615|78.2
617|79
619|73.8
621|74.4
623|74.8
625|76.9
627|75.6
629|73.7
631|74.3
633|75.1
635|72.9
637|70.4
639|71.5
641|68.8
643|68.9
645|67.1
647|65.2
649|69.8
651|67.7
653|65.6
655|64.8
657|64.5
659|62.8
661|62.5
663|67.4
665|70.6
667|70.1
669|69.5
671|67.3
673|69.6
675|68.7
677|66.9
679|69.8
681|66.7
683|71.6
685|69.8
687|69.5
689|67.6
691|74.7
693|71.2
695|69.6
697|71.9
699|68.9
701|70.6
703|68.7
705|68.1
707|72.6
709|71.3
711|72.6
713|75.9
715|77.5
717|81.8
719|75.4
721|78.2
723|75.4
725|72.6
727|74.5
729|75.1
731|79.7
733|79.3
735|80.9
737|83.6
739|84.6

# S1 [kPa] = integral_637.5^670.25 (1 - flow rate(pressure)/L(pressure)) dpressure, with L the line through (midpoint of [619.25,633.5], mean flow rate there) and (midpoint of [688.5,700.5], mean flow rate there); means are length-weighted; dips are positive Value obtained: 2.63 kPa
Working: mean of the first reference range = 74.9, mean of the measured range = 67.3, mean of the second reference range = 70.8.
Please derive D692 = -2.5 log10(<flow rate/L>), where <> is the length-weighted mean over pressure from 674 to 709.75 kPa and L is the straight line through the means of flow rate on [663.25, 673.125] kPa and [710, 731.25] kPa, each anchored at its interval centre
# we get 0.04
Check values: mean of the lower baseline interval 69.3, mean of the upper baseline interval 76.1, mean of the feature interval 69.9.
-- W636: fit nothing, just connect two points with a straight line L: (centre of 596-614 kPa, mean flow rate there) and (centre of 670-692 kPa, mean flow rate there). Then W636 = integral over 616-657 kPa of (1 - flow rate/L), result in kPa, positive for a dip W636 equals 0.93 kPa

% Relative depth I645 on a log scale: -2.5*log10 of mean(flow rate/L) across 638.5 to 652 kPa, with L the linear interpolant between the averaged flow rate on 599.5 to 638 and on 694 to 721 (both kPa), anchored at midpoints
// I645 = 0.09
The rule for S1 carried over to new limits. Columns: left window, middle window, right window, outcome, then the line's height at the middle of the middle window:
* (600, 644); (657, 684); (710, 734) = 2.69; 75.3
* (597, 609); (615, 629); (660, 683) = -0.31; 74.1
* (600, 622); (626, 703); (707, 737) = 6.79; 76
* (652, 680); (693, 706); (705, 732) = 0.46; 72.4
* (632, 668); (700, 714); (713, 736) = 0.69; 75.1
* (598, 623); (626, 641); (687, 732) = 0.43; 75.2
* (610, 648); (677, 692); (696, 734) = 0.83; 73.8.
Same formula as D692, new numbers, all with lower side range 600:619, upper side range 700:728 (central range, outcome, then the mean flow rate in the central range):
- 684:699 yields 0.06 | 70.5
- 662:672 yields 0.09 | 69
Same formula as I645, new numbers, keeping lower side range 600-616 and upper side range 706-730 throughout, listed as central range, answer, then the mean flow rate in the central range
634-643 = 0.07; 70.7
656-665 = 0.16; 65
